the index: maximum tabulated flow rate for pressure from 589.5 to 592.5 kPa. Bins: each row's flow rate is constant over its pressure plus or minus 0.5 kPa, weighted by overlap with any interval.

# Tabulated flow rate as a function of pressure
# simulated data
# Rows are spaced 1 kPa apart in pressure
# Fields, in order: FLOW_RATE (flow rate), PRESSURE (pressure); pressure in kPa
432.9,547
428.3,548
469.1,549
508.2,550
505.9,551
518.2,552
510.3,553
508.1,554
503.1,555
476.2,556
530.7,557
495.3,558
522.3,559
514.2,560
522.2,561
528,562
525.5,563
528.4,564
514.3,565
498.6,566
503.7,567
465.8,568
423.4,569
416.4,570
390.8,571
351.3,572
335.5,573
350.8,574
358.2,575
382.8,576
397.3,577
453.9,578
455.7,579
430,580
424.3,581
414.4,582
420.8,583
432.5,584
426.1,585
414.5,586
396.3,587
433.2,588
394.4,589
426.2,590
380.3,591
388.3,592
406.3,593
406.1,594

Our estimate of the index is 426.2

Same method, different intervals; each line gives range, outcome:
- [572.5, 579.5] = 455.7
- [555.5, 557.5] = 530.7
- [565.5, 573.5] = 503.7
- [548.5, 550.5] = 508.2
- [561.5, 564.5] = 528.4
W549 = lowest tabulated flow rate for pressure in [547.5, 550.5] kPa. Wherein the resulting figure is 428.3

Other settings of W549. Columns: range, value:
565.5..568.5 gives 465.8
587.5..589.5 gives 394.4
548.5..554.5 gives 469.1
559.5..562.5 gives 514.2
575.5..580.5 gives 382.8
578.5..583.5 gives 414.4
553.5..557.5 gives 476.2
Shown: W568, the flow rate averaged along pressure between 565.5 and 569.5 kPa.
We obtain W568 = 473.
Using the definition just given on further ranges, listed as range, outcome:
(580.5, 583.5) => 420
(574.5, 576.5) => 370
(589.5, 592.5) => 398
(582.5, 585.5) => 426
